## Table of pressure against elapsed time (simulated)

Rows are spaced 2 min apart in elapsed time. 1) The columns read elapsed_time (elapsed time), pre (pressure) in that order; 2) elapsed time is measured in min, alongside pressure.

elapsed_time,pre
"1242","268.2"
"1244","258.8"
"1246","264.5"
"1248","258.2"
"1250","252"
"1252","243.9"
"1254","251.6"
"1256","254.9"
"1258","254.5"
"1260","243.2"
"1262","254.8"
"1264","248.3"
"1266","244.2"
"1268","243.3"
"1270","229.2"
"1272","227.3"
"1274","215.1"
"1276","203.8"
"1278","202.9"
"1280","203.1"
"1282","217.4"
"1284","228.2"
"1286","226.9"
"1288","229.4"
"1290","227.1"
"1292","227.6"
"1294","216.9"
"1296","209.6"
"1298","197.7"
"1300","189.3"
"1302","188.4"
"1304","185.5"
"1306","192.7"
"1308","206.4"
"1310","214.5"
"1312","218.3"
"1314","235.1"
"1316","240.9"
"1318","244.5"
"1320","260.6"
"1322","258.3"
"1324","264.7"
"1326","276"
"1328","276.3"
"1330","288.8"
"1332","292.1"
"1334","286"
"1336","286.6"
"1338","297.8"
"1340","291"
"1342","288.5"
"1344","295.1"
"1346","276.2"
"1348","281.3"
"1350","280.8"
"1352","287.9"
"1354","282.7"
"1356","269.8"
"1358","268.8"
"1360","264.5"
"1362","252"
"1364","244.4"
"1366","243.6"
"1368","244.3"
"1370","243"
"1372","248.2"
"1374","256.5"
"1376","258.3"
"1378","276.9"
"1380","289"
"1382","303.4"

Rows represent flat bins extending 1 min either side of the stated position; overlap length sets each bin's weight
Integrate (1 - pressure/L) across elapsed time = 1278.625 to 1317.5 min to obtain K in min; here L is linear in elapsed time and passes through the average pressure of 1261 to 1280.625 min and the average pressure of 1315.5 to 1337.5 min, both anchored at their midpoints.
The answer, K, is 5.5 min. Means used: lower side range 228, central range 214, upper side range 272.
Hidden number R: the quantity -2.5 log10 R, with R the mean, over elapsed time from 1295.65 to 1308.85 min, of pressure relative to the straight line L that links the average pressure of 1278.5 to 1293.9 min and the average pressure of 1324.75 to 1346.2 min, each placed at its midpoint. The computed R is 0.24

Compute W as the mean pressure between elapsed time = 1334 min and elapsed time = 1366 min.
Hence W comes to 277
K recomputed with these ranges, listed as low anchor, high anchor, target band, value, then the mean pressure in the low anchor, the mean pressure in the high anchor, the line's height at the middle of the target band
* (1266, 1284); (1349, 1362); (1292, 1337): 1.8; 220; 274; 246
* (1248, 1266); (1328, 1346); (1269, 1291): 3.6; 250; 289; 262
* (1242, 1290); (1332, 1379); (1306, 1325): 1.5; 238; 271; 256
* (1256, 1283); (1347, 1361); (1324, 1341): -1.3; 231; 277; 265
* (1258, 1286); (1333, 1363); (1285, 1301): 1.8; 229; 281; 243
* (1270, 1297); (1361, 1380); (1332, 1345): -2.7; 219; 254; 241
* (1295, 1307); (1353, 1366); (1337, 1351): -2.5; 194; 262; 244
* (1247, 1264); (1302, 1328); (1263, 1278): 1.1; 251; 233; 247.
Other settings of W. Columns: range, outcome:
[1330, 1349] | 288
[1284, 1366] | 250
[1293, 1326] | 222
